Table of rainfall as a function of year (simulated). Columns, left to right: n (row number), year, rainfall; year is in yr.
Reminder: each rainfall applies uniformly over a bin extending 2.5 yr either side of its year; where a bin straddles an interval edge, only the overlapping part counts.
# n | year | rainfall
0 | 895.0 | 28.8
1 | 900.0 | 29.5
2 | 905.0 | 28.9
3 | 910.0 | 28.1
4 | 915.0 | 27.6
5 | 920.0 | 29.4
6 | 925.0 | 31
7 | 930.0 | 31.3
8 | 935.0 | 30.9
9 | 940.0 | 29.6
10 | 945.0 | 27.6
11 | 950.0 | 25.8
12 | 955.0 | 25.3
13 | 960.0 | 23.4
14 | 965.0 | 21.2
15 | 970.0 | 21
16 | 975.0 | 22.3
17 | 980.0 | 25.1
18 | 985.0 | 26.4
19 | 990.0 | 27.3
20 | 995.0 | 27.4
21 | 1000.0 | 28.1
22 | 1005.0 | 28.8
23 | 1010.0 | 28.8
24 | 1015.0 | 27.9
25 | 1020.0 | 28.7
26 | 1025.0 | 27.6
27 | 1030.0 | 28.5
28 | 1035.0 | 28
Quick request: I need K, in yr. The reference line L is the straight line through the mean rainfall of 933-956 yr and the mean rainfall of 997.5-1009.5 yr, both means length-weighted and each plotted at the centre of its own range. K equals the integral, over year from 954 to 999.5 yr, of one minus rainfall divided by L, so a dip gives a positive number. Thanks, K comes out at 6.0 yr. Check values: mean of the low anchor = 27.9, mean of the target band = 24.5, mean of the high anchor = 28.5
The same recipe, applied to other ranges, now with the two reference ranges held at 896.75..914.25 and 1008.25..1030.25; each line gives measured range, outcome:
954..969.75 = 3.2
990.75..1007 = 0.2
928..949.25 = -0.7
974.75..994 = 1.8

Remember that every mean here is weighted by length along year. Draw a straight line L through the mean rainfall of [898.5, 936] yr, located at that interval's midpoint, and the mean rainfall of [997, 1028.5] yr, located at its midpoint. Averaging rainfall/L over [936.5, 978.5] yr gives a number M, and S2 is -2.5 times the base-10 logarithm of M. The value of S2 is 0.18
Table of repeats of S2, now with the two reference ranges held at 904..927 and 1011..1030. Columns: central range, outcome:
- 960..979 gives 0.28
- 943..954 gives 0.09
